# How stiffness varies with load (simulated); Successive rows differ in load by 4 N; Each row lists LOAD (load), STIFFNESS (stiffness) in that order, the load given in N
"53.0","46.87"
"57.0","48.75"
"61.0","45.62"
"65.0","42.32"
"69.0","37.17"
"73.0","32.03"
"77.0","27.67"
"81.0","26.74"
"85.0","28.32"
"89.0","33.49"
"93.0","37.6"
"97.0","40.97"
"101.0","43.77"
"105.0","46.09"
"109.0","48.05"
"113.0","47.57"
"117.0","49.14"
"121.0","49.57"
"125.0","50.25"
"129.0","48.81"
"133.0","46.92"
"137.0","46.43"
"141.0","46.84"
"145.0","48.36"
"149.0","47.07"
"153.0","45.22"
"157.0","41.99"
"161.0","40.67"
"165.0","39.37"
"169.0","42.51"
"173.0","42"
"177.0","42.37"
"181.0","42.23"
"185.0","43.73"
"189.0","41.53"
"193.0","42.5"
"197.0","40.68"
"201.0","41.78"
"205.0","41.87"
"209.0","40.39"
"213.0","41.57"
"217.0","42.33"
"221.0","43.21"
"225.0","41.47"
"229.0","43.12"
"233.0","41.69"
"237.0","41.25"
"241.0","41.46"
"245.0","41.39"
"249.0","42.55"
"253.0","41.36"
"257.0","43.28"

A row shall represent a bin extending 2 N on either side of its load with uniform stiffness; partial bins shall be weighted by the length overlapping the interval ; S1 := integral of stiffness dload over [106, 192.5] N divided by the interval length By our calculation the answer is 45.2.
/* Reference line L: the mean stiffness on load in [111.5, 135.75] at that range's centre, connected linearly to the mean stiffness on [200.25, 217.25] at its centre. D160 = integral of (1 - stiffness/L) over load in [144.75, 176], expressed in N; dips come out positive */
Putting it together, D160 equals 1.7 N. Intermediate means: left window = 48.7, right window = 41.5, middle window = 43.1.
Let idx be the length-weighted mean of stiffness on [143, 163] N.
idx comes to 44.7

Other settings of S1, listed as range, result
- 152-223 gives 42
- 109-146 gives 48.2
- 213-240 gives 42.1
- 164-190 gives 42.1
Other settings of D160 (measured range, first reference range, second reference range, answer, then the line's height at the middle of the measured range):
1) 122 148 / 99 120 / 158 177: -2.01 N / 44.5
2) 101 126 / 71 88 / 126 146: -4.93 N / 40.2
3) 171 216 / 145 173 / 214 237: 0.83 N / 42.7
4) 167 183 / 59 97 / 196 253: -1.15 N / 39.4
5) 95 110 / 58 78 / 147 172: -1.76 N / 39.8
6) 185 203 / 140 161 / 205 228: 0.50 N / 43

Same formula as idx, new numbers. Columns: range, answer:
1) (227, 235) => 42.4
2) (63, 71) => 39.7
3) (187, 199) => 41.6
